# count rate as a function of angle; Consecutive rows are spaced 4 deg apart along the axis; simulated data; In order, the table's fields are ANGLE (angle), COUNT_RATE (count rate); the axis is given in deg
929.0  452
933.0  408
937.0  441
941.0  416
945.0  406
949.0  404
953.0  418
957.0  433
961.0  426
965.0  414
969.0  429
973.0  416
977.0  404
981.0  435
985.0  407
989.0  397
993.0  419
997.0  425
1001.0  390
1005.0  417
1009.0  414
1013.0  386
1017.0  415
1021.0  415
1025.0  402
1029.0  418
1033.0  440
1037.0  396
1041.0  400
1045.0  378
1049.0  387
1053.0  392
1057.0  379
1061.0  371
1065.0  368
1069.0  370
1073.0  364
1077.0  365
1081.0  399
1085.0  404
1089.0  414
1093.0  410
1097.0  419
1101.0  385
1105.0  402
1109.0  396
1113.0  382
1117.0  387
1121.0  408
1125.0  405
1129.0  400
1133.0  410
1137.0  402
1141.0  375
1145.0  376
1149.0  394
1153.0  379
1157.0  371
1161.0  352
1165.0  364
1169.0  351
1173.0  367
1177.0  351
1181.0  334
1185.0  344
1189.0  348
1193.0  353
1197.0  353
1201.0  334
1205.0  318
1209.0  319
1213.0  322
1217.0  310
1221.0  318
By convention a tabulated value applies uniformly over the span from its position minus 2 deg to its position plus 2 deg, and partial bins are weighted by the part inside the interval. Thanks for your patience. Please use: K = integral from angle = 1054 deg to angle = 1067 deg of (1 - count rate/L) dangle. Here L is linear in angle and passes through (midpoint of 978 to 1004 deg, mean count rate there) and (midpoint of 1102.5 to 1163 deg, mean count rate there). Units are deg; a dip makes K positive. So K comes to 0.9 deg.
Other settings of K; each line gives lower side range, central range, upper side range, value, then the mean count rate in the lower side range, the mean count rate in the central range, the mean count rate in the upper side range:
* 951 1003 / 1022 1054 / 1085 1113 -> 0.6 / 416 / 402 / 403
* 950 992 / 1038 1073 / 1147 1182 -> 1.2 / 418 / 380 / 363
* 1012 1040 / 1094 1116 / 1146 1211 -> -0.9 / 411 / 397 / 352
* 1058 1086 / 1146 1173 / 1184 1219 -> -1.7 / 376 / 369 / 333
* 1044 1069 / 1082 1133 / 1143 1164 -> -3.4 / 378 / 401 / 374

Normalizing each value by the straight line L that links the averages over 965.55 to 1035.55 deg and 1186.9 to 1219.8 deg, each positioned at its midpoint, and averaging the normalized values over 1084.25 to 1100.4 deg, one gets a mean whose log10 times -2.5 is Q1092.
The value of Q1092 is -0.09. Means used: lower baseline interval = 413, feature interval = 410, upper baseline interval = 332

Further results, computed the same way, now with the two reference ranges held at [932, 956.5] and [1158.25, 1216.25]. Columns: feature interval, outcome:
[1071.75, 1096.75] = -0.06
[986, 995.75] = -0.02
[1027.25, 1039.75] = -0.07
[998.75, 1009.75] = -0.02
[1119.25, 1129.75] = -0.12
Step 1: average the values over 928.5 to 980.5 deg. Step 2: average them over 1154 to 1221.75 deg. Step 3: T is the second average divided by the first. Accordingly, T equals 0.8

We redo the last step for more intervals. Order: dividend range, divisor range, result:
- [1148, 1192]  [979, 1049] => 0.88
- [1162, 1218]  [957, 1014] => 0.82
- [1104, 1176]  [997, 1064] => 0.96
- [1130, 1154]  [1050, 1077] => 1.04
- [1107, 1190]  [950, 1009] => 0.90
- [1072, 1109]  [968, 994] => 0.96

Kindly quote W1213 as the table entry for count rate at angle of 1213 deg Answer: 322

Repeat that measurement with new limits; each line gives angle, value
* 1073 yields 364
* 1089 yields 414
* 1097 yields 419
